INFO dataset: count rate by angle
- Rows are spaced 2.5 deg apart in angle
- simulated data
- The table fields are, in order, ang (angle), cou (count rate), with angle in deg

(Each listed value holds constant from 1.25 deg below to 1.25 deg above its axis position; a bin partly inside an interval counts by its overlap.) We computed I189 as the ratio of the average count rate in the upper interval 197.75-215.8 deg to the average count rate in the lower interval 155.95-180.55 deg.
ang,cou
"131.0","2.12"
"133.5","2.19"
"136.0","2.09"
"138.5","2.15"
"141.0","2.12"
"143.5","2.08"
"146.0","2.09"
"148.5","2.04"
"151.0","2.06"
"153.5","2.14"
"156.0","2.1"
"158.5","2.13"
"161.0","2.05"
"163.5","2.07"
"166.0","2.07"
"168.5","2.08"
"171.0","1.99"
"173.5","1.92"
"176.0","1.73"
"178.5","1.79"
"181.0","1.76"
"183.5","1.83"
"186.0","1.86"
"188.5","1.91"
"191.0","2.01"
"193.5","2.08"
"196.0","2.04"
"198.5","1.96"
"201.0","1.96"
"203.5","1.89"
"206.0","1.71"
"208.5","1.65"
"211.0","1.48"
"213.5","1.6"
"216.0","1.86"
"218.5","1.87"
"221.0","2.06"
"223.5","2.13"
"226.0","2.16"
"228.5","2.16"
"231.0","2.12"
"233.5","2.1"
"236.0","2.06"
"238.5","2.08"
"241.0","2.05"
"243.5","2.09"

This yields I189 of 0.9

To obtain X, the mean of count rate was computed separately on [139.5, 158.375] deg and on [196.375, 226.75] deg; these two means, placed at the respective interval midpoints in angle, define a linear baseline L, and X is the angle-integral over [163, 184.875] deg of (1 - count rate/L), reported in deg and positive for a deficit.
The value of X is 1.0 deg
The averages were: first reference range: 2.09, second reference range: 1.86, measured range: 1.91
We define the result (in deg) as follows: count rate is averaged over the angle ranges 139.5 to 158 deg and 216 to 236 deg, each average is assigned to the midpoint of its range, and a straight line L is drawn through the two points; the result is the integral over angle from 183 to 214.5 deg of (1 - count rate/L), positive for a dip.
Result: 3.5 deg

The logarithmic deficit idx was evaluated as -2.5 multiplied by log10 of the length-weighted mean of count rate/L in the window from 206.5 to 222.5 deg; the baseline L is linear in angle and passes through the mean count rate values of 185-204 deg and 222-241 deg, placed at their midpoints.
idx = 0.17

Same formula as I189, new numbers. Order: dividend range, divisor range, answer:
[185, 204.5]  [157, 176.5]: 0.97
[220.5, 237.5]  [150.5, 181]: 1.06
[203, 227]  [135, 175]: 0.89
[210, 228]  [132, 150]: 0.90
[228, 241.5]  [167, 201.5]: 1.09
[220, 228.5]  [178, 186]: 1.18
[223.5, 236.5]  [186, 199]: 1.07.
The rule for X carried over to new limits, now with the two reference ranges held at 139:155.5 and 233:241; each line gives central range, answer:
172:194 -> 2.25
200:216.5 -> 2.80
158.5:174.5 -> 0.37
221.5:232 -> -0.31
